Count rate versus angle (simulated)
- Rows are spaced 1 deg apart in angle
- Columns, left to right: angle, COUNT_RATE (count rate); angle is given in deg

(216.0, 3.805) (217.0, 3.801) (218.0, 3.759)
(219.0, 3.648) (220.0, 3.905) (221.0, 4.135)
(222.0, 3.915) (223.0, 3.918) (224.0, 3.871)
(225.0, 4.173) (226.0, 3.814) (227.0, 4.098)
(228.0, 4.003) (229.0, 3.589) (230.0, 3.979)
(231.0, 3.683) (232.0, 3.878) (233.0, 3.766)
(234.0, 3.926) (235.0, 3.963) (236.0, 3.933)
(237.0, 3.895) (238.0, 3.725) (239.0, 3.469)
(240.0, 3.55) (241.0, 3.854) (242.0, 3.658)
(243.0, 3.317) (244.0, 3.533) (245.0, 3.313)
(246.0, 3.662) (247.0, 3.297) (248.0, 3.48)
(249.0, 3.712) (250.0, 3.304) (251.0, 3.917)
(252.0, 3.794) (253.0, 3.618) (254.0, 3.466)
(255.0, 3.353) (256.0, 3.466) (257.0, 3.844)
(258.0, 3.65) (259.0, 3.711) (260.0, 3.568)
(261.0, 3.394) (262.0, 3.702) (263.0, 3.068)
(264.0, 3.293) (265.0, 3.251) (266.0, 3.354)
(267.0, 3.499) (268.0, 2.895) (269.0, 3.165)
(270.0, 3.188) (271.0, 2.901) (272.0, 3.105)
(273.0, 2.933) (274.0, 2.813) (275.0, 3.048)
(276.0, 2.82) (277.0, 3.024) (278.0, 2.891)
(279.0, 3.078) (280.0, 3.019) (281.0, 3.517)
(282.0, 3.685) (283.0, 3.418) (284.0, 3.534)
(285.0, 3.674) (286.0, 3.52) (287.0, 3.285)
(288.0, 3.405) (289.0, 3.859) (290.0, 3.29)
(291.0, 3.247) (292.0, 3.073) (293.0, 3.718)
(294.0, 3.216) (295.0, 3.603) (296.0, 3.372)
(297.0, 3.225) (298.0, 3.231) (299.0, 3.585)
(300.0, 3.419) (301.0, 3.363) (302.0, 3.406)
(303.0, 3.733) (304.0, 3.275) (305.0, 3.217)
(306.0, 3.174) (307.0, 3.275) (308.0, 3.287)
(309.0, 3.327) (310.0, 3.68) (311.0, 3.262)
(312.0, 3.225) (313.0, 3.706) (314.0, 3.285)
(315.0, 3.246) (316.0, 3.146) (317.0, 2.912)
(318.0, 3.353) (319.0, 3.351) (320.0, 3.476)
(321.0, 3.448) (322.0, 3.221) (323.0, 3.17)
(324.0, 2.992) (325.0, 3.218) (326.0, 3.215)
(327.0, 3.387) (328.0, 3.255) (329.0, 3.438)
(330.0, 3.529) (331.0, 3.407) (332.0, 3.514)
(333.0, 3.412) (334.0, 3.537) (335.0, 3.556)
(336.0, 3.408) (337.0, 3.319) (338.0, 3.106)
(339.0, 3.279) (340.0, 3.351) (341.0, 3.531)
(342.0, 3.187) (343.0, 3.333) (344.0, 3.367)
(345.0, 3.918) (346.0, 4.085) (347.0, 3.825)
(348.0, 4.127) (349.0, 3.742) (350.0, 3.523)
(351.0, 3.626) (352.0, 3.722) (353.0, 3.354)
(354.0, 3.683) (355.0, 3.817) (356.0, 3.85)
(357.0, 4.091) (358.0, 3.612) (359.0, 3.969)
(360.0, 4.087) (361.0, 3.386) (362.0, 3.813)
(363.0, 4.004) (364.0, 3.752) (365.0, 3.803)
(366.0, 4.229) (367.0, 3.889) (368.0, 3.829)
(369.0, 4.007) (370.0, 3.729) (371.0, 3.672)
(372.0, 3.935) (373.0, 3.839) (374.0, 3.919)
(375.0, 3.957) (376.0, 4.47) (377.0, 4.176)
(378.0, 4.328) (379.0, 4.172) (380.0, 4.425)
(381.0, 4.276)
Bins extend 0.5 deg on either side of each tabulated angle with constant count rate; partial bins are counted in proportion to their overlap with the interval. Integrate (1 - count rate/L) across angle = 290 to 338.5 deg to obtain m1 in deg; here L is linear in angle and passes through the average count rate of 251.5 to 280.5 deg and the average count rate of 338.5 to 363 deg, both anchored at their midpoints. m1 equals 2.2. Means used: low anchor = 3.27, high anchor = 3.68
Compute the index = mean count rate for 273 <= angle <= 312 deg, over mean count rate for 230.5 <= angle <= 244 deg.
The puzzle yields 0.9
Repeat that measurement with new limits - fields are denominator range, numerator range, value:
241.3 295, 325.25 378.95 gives 1.10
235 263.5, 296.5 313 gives 0.94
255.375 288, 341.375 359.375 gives 1.13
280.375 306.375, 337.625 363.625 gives 1.07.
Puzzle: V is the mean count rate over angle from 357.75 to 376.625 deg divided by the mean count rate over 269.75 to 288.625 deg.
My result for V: 1.2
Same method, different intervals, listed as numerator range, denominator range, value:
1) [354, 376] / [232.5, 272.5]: 1.10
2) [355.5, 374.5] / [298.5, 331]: 1.16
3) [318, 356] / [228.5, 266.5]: 0.96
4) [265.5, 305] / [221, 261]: 0.89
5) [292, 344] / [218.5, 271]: 0.92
